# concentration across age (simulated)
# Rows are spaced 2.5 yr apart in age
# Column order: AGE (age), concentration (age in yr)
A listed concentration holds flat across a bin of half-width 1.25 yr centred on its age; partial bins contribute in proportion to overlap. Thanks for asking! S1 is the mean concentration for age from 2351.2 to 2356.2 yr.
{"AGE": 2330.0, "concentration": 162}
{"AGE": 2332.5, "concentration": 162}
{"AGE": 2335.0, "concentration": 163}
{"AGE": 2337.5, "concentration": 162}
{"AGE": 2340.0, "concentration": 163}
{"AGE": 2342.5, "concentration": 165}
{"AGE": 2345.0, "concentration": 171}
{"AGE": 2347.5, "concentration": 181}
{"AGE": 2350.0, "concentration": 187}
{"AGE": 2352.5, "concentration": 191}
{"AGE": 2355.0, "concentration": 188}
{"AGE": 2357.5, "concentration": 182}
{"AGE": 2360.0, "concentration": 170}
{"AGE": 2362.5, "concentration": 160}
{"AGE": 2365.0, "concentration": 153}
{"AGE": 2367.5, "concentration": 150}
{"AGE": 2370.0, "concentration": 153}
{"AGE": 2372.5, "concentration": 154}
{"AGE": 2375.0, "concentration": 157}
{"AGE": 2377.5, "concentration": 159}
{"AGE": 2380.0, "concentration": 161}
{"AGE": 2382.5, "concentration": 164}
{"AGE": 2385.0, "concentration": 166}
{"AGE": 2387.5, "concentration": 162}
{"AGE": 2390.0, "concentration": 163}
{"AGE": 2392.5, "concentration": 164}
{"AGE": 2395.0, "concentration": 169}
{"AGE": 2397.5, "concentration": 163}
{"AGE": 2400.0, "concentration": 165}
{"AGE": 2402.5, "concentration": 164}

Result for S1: 189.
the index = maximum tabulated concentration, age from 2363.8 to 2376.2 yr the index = 157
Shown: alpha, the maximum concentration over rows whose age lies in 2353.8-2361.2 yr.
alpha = 188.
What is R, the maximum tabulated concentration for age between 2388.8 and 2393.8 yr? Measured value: 164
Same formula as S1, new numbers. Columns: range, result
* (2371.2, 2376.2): 155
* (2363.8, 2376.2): 153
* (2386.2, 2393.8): 163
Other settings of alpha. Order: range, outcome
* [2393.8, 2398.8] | 169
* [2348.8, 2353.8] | 191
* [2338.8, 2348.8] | 181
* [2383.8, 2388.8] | 166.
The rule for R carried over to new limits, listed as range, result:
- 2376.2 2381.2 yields 161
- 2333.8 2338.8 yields 163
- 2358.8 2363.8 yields 170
